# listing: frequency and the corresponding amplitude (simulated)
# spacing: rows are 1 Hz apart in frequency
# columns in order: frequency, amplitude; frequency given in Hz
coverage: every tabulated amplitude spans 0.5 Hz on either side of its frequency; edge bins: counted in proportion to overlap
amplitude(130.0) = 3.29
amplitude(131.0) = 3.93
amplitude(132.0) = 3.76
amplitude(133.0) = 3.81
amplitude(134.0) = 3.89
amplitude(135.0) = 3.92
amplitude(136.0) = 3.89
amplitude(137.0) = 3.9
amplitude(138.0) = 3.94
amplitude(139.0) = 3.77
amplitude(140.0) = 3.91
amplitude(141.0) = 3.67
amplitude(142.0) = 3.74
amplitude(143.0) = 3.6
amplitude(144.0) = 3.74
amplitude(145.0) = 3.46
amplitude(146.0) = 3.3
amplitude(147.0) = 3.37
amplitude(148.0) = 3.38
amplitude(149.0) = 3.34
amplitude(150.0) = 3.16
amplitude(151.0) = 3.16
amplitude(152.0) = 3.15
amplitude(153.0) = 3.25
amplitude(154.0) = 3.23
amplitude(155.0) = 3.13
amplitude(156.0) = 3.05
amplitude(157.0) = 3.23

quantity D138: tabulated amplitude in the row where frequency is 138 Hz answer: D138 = 3.94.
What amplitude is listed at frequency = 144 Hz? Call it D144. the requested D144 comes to 3.74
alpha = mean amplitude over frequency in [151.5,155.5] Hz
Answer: 3.19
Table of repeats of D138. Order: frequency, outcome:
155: 3.13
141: 3.67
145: 3.46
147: 3.37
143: 3.6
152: 3.15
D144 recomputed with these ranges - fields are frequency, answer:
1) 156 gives 3.05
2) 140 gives 3.91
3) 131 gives 3.93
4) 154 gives 3.23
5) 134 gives 3.89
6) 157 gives 3.23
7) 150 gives 3.16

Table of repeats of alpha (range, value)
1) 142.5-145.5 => 3.6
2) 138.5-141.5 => 3.78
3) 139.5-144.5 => 3.73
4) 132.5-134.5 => 3.85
